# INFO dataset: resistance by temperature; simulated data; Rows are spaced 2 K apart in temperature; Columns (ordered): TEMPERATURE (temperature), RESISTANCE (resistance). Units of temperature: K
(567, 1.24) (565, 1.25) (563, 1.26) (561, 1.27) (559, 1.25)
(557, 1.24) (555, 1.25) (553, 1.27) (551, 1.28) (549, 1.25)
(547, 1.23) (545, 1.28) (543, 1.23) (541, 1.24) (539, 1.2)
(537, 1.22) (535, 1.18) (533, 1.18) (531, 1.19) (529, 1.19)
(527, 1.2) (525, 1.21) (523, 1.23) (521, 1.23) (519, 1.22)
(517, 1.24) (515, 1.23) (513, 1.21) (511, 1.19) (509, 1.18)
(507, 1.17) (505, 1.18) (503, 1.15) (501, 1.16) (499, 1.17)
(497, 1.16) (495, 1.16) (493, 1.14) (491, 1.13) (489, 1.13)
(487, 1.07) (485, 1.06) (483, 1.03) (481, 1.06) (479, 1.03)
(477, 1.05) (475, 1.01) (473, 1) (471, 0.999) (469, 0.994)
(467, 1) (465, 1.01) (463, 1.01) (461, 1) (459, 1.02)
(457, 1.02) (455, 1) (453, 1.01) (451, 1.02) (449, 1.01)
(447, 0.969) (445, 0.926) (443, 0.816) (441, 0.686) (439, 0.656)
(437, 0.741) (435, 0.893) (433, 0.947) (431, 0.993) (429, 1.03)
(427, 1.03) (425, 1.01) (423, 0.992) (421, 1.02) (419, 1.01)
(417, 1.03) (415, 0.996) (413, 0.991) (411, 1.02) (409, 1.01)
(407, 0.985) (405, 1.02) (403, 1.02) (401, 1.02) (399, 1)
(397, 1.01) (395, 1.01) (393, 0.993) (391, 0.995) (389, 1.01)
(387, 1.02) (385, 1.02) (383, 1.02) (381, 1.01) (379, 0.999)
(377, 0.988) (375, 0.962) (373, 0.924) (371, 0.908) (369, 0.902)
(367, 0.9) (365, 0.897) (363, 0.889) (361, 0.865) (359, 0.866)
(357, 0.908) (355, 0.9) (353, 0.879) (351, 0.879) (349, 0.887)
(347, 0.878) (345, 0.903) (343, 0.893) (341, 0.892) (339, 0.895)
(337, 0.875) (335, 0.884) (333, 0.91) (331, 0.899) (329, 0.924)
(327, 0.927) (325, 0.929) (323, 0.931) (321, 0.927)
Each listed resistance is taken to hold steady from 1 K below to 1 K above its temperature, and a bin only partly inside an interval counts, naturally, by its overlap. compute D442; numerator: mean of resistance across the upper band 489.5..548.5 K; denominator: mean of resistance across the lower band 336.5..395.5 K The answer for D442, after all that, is 1.28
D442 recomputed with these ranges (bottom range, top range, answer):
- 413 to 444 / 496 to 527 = 1.29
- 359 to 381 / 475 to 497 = 1.17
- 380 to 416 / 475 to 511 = 1.11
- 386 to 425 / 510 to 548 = 1.21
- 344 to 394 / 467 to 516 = 1.18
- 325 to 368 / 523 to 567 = 1.38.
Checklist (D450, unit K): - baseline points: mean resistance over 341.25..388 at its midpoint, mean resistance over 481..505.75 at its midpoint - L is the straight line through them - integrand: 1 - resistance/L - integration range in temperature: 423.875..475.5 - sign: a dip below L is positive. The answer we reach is 5.1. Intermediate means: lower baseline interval 0.925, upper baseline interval 1.13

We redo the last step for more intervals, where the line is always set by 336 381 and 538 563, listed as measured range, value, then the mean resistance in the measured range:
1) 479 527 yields 0.2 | 1.16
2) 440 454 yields 1.9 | 0.92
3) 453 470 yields 1.3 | 1.01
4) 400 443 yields 2.7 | 0.954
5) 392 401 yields -0.3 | 1.01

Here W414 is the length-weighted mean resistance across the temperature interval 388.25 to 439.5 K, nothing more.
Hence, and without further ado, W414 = 0.981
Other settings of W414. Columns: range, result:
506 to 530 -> 1.21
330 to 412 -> 0.945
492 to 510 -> 1.16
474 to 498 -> 1.09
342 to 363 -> 0.886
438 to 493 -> 0.992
